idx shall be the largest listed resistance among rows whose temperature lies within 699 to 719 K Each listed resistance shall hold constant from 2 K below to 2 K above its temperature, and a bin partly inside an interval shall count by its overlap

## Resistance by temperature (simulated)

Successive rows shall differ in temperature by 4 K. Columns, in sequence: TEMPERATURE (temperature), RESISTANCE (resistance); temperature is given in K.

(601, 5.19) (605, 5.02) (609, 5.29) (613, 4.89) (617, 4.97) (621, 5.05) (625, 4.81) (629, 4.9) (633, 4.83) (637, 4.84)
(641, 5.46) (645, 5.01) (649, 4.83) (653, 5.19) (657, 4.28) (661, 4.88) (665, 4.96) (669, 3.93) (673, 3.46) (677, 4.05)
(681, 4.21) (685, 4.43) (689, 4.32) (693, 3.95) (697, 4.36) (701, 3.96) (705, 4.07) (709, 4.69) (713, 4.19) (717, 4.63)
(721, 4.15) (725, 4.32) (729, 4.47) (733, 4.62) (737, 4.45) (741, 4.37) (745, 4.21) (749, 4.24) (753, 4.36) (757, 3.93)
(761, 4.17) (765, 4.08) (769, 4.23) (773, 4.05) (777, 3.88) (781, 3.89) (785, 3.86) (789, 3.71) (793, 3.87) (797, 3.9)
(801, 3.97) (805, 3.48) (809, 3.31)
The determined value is 4.69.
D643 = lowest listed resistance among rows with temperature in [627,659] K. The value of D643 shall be 4.28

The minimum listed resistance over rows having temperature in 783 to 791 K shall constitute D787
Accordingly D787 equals 3.71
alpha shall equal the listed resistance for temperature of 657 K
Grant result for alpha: 4.28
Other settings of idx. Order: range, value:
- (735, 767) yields 4.45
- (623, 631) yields 4.9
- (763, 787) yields 4.23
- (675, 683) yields 4.21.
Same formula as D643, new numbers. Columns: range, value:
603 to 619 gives 4.89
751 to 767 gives 3.93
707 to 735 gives 4.15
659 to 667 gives 4.88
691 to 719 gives 3.95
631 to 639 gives 4.83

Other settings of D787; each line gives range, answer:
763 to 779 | 3.88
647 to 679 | 3.46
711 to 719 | 4.19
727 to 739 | 4.45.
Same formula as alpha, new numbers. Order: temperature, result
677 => 4.05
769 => 4.23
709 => 4.69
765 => 4.08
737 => 4.45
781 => 3.89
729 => 4.47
